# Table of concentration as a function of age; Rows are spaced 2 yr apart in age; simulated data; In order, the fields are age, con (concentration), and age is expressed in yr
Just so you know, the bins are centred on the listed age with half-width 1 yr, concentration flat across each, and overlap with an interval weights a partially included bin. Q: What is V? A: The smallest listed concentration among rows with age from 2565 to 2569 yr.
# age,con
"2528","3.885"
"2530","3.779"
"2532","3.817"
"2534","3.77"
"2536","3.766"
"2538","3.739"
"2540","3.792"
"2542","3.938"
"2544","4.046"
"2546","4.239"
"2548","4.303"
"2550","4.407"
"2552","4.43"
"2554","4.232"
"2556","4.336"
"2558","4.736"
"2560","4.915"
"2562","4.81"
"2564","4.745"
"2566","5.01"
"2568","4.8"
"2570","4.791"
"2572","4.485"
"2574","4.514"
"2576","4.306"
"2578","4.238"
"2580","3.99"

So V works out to 4.8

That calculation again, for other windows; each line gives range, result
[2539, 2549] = 3.792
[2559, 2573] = 4.485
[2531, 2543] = 3.739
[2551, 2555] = 4.232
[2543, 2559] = 4.046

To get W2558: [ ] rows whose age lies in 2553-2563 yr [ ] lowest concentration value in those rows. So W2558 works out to 4.232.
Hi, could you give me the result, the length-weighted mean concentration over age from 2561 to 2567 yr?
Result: 4.85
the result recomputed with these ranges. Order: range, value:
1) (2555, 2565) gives 4.71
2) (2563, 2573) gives 4.77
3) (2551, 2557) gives 4.33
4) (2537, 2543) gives 3.82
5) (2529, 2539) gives 3.77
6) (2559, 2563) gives 4.86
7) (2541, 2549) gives 4.13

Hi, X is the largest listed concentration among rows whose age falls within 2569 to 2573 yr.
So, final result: 4.791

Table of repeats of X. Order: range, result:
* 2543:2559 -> 4.736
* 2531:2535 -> 3.817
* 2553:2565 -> 4.915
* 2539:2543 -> 3.938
